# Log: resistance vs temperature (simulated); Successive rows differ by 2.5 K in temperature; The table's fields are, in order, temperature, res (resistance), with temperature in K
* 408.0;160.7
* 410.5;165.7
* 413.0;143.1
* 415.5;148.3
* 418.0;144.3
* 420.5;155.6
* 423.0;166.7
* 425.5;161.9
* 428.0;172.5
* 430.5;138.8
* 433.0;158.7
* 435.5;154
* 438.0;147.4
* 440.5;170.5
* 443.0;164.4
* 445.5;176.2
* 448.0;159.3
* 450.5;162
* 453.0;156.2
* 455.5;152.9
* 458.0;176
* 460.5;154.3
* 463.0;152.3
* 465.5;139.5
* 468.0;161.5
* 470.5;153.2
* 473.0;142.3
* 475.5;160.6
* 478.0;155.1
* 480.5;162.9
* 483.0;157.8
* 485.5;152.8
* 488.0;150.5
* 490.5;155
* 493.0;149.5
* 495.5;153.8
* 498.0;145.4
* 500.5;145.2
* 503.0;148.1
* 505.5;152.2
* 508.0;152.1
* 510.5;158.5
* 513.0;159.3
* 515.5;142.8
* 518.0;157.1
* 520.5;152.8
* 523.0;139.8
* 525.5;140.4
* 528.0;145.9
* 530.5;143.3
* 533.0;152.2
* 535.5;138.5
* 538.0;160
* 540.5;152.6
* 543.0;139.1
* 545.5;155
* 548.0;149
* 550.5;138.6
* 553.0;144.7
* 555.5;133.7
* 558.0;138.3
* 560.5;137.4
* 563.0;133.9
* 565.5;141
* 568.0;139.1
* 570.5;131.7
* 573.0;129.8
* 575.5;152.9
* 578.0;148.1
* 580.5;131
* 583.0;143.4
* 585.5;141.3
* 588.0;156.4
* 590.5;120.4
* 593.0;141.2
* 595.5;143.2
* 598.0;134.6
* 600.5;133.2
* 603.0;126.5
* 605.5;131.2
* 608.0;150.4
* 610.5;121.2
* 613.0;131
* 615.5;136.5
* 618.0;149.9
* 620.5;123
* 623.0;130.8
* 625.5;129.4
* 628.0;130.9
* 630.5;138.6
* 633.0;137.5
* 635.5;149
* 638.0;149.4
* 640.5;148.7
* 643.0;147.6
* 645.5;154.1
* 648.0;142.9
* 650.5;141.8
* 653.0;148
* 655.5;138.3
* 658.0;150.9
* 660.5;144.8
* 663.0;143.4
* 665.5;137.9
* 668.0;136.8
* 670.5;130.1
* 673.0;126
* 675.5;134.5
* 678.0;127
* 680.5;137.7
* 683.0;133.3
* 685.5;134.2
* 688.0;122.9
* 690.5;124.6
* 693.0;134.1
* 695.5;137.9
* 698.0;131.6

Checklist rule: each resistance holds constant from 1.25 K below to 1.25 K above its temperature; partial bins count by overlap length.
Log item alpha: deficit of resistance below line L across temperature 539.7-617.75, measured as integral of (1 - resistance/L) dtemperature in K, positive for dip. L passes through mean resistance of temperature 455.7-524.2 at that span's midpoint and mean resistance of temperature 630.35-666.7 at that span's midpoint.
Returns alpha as 5.0 K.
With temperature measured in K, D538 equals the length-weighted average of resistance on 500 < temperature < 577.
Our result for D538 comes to 145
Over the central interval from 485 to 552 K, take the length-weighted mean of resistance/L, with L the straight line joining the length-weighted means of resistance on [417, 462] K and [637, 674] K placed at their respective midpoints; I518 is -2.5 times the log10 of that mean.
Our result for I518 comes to 0.03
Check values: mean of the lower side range 160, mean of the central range 149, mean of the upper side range 143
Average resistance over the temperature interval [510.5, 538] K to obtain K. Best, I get 148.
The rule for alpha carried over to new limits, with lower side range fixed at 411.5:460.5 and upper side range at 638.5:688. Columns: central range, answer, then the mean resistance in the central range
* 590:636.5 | 2.9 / 135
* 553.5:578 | 1.5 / 138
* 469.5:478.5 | 0.1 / 153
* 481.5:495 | 0.1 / 153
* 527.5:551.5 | 0.4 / 148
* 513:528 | 0.4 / 148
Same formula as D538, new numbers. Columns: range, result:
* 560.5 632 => 136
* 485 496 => 152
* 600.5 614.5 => 132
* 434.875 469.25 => 159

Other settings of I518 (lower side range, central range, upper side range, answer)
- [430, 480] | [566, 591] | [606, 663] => 0.04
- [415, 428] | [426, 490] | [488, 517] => -0.02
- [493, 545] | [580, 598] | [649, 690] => 0.03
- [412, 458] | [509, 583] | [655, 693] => 0.02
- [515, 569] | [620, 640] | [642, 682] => 0.03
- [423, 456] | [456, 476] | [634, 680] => 0.02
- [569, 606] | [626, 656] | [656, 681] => -0.05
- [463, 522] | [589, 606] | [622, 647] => 0.09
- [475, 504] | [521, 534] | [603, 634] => 0.02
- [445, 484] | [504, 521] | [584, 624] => -0.03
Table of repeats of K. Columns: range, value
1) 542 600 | 140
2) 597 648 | 138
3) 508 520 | 154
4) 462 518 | 152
